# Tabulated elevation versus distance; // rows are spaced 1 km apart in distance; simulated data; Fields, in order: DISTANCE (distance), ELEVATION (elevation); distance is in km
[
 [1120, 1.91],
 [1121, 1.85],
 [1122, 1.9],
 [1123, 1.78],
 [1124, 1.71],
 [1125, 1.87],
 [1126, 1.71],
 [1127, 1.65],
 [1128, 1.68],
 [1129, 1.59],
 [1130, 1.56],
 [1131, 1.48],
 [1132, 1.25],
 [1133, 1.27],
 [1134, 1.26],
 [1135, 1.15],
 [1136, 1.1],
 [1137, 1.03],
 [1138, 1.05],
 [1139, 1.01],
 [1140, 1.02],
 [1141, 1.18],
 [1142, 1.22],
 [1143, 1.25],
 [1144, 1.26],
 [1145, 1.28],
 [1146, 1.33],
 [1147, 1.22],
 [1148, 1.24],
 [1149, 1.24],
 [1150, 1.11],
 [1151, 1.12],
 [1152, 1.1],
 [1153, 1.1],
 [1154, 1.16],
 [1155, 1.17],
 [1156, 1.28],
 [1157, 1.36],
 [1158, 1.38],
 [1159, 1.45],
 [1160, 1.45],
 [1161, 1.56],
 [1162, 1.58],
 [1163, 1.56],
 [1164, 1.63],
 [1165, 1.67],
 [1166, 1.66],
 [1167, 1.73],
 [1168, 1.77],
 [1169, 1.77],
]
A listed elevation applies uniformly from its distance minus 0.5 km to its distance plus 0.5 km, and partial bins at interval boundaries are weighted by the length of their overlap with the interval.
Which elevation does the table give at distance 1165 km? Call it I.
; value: 1.67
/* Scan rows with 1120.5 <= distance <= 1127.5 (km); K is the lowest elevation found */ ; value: 1.65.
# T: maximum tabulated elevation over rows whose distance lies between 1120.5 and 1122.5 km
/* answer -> 1.9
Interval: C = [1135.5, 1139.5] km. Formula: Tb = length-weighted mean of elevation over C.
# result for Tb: 1.05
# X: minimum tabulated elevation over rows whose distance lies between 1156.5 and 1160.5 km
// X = 1.36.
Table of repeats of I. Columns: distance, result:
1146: 1.33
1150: 1.11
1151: 1.12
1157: 1.36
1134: 1.26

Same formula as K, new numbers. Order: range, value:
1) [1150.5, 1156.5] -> 1.1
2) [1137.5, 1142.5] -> 1.01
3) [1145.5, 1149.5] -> 1.22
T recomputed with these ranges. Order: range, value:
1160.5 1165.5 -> 1.67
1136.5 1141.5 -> 1.18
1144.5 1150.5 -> 1.33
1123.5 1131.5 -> 1.87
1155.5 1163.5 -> 1.58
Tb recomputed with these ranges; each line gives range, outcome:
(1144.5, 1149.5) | 1.26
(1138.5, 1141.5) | 1.07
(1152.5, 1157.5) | 1.21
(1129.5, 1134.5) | 1.36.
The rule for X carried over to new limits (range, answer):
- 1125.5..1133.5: 1.25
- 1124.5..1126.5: 1.71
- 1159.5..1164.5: 1.45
